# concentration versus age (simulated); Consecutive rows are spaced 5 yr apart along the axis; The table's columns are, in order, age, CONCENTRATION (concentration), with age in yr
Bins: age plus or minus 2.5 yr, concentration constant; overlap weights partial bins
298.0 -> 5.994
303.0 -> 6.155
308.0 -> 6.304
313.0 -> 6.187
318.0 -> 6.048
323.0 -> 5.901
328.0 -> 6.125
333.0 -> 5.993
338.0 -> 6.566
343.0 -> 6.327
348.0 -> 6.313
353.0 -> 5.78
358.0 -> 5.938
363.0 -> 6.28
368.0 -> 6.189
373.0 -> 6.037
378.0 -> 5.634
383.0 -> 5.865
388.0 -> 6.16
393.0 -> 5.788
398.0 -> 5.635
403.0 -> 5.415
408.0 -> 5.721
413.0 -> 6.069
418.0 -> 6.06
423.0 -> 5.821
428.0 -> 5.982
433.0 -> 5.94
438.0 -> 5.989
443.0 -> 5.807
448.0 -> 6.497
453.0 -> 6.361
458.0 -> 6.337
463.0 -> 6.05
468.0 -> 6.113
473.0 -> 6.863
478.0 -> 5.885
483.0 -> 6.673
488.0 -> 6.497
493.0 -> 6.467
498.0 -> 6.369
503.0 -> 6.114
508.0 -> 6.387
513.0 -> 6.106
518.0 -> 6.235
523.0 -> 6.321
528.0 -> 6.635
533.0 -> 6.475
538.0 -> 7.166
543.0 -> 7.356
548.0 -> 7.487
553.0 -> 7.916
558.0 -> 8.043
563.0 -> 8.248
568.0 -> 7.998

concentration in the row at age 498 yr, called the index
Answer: 6.369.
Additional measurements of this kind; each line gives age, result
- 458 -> 6.337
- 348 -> 6.313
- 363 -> 6.28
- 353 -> 5.78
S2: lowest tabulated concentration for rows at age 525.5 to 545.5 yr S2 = 6.475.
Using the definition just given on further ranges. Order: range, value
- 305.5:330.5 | 5.901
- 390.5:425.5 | 5.415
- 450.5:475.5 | 6.05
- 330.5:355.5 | 5.78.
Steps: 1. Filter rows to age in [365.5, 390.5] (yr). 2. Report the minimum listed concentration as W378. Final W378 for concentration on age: 5.634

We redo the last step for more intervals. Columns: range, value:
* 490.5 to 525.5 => 6.106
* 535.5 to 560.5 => 7.166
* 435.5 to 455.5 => 5.807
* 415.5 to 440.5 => 5.821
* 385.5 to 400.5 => 5.635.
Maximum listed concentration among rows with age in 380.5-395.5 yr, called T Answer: 6.16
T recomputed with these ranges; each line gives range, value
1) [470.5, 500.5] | 6.863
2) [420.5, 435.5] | 5.982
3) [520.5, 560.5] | 8.043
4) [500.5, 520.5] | 6.387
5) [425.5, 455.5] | 6.497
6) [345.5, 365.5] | 6.313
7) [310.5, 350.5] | 6.566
